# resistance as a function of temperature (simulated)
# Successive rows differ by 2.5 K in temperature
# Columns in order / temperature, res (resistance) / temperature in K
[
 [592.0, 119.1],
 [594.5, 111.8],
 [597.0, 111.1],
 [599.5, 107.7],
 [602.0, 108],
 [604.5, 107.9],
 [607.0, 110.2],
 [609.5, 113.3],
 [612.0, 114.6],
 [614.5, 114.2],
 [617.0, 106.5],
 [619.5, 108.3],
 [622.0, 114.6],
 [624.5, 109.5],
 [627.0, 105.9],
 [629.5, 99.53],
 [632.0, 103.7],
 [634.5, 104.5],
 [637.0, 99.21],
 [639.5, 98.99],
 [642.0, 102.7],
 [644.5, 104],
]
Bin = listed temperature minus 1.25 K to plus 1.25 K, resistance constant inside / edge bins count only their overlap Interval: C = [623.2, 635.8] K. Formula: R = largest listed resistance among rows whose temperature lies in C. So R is 109.5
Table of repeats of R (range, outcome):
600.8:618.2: 114.6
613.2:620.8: 114.2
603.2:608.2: 110.2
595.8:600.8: 111.1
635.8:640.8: 99.21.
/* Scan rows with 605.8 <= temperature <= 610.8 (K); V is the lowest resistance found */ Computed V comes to 110.2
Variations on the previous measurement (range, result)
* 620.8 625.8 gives 109.5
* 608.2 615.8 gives 113.3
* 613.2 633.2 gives 99.53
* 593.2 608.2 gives 107.7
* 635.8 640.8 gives 98.99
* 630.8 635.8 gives 103.7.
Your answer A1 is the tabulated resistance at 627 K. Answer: 105.9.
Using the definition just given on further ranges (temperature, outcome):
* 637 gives 99.21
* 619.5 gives 108.3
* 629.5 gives 99.53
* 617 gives 106.5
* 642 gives 102.7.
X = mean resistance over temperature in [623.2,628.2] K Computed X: 108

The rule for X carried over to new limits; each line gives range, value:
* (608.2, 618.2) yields 112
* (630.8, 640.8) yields 102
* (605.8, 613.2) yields 113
